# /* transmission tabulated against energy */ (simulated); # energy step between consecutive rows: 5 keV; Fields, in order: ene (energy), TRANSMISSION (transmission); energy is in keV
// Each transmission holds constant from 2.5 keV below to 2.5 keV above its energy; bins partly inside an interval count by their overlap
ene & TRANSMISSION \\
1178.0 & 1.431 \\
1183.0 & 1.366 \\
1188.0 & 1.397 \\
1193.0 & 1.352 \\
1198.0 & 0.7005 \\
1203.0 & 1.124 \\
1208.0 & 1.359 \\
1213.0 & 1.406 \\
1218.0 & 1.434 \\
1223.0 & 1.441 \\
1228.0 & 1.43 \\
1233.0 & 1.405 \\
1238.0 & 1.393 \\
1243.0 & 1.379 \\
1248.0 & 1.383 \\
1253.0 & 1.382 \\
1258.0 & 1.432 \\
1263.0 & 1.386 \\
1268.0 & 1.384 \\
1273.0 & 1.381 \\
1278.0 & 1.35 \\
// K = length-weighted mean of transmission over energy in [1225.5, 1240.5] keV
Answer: 1.41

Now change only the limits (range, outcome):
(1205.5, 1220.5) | 1.4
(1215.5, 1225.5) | 1.44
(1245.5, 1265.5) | 1.4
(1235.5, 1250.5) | 1.39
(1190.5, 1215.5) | 1.19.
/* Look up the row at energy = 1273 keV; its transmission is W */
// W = 1.381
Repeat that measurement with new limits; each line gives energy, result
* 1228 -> 1.43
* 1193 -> 1.352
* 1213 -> 1.406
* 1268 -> 1.384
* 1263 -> 1.386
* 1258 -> 1.432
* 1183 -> 1.366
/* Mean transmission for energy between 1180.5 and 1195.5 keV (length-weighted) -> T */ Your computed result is 1.37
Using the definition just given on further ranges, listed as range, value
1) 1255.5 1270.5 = 1.4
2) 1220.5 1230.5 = 1.44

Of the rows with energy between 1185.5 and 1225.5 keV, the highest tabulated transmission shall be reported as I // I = 1.441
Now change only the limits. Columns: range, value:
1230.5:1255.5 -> 1.405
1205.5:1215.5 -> 1.406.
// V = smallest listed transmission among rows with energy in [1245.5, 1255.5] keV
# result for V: 1.382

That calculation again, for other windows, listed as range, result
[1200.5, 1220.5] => 1.124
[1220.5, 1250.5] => 1.379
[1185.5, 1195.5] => 1.352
